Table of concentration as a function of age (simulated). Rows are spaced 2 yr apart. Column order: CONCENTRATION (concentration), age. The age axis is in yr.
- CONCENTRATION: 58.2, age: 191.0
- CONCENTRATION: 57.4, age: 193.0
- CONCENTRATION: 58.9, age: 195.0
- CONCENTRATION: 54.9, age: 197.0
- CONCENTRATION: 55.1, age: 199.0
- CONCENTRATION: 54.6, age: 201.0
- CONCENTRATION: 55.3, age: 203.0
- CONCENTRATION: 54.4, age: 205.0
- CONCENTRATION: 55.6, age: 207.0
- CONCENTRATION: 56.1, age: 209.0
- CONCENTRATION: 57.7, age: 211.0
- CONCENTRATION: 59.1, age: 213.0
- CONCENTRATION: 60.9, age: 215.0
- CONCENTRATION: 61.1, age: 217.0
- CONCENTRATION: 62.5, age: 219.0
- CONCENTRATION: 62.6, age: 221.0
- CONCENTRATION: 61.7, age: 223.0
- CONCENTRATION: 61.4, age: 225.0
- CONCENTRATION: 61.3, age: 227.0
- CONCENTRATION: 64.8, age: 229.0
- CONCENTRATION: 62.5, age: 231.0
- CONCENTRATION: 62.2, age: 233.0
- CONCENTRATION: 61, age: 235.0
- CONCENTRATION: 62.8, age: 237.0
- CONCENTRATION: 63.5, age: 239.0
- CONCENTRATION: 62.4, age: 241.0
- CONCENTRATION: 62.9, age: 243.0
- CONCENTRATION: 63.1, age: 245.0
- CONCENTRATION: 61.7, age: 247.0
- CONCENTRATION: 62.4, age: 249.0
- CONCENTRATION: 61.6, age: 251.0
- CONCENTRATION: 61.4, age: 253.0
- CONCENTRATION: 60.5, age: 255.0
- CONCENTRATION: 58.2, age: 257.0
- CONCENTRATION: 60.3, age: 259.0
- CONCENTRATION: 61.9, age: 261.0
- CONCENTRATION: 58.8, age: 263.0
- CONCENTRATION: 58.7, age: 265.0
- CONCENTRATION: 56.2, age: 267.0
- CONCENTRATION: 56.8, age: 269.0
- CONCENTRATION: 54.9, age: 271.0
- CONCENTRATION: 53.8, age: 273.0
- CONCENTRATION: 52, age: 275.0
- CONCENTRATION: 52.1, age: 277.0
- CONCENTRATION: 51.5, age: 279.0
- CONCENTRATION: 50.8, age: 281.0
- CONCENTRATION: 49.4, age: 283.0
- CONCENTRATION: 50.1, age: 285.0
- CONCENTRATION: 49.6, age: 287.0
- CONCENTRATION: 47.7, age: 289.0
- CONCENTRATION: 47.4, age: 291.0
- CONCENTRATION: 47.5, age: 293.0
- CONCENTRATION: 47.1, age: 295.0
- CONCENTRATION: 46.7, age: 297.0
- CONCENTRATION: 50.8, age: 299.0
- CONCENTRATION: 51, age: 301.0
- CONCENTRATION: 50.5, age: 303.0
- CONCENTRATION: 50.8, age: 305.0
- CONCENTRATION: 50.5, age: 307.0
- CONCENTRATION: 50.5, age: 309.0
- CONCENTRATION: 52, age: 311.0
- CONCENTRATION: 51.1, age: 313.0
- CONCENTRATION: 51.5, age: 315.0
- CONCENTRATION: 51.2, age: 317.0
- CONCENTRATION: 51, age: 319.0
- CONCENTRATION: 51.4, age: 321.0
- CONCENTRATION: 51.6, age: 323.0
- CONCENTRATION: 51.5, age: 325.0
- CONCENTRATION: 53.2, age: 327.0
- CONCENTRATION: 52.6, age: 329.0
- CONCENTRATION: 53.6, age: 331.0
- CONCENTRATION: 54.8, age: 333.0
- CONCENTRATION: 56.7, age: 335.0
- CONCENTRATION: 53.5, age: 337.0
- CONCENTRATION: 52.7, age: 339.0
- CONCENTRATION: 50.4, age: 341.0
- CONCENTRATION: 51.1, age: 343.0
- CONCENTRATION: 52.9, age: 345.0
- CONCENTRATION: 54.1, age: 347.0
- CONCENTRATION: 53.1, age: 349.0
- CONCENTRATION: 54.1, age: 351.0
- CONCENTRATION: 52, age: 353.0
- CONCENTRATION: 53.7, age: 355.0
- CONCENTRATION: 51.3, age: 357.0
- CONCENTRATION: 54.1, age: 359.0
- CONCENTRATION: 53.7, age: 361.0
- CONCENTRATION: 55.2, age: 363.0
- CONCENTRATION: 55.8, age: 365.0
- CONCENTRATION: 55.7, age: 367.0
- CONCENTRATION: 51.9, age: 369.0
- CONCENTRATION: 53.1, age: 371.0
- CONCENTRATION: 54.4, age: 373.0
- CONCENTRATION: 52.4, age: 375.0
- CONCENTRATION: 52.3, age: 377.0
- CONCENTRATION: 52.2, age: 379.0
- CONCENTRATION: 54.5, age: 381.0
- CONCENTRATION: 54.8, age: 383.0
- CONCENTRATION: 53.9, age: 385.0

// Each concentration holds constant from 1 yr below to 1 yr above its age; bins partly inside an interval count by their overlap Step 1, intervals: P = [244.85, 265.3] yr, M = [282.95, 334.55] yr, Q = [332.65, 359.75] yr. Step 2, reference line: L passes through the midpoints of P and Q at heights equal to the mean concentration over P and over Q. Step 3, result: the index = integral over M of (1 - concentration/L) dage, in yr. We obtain 5.1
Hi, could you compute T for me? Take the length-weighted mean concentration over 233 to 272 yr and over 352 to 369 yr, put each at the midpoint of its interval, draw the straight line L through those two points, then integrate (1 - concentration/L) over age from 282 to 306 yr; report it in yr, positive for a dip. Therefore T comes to 3.7 yr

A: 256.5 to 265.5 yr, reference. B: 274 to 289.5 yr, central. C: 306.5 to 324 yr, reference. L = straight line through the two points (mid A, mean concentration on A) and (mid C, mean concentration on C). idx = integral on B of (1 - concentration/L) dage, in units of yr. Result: 1.6 yr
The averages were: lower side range 59.7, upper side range 51.2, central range 50.5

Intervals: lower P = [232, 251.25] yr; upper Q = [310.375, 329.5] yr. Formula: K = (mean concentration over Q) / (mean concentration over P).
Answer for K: 0.83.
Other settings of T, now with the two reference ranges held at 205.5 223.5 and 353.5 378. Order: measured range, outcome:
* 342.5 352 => 0.2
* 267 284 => 1.3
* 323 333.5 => 0.4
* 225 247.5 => -1.5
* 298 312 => 1.3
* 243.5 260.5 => -0.9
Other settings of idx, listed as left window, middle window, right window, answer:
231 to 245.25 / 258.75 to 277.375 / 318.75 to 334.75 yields 0.8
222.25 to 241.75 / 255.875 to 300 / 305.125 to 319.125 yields 2.5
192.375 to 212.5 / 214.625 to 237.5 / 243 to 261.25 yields -1.4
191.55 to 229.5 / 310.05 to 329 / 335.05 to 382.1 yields 1.1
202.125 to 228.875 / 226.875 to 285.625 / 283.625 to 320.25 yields -4.0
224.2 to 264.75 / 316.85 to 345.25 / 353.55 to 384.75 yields 1.8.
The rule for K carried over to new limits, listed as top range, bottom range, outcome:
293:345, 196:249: 0.86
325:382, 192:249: 0.89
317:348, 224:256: 0.85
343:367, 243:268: 0.89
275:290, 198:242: 0.84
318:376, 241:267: 0.87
